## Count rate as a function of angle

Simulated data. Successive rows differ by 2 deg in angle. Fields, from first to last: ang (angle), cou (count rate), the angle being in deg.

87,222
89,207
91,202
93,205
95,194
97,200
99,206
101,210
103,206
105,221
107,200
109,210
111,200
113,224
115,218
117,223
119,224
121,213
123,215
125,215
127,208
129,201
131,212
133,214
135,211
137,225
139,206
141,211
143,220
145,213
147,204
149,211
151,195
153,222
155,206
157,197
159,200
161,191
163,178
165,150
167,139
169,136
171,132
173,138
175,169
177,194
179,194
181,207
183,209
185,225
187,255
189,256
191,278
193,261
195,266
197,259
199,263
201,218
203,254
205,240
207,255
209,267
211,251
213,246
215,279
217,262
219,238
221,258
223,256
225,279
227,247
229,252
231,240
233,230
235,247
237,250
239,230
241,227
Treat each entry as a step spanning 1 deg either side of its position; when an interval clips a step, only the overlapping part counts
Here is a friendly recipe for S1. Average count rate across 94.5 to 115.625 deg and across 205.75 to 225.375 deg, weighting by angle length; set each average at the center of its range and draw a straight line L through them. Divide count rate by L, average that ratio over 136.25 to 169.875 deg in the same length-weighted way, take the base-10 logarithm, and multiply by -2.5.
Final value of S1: 0.18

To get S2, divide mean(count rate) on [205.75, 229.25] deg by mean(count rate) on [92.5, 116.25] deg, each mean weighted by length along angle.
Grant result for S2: 1.2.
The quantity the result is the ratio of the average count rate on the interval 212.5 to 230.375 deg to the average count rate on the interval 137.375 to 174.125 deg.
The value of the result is 1.38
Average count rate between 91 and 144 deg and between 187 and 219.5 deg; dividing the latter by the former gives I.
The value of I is 1.21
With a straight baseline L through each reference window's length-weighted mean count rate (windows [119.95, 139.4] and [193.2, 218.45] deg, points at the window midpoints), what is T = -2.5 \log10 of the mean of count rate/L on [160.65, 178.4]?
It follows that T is 0.428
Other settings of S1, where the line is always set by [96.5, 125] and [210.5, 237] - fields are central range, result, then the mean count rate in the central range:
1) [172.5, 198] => 0.06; 226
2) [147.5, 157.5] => 0.10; 207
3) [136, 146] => 0.04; 215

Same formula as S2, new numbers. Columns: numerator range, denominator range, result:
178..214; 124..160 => 1.17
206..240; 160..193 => 1.31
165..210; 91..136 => 1.03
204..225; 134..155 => 1.21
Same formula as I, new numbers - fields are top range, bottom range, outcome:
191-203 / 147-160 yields 1.25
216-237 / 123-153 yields 1.19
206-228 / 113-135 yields 1.20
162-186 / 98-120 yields 0.81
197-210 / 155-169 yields 1.43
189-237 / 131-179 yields 1.34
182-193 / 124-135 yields 1.17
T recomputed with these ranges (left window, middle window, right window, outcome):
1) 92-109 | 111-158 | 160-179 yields -0.16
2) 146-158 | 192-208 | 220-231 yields -0.06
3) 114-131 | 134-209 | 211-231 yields 0.12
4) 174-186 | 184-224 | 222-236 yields -0.14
